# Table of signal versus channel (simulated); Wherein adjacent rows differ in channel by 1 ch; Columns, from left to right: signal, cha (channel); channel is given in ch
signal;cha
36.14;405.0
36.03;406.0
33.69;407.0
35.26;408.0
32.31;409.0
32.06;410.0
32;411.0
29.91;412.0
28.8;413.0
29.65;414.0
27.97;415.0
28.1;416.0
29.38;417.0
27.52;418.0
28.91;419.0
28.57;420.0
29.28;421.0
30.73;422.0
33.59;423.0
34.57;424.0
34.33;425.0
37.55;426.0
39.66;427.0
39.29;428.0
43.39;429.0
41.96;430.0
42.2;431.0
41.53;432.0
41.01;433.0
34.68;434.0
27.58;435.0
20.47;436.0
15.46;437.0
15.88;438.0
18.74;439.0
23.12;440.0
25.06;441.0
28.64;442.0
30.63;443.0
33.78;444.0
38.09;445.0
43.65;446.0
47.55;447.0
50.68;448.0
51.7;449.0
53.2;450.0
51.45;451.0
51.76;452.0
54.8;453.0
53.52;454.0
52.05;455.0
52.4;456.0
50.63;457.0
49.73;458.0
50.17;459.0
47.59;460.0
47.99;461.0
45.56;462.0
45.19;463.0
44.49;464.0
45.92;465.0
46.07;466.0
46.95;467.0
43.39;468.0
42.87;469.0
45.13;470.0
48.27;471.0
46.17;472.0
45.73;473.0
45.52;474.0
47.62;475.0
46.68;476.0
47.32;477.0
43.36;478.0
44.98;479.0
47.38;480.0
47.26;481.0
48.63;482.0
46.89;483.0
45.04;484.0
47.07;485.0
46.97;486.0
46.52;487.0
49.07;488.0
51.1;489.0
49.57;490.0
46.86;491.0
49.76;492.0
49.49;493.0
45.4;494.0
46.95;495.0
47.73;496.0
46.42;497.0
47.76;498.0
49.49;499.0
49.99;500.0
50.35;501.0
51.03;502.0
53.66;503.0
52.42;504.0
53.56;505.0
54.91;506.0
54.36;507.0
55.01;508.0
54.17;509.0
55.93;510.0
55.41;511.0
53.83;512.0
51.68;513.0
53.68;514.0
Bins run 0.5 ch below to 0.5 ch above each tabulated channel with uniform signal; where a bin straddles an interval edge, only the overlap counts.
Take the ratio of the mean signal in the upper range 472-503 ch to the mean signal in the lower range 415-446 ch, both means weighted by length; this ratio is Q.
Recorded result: 1.51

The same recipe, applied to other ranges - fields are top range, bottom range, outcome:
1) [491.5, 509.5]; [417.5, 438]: 1.53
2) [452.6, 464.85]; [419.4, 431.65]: 1.36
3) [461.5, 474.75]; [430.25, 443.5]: 1.61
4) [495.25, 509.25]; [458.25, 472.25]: 1.11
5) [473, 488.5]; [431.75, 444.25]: 1.73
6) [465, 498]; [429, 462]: 1.16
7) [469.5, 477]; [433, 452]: 1.35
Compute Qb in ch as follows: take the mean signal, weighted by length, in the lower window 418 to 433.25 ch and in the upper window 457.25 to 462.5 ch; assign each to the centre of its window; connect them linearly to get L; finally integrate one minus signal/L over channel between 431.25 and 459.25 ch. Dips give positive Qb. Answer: 2.64 ch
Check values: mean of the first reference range 36.1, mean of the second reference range 48.3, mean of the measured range 39.5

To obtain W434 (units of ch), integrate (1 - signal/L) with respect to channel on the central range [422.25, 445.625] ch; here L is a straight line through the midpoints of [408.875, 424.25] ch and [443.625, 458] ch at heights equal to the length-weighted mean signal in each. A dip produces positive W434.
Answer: 4.0 ch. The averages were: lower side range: 30.1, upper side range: 49.1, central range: 32.3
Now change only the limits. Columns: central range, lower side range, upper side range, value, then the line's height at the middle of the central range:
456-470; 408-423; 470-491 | -1.48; 42.4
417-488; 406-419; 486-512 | -2.15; 39.9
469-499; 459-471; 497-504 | 0.69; 48.2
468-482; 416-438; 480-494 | -0.35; 44.9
